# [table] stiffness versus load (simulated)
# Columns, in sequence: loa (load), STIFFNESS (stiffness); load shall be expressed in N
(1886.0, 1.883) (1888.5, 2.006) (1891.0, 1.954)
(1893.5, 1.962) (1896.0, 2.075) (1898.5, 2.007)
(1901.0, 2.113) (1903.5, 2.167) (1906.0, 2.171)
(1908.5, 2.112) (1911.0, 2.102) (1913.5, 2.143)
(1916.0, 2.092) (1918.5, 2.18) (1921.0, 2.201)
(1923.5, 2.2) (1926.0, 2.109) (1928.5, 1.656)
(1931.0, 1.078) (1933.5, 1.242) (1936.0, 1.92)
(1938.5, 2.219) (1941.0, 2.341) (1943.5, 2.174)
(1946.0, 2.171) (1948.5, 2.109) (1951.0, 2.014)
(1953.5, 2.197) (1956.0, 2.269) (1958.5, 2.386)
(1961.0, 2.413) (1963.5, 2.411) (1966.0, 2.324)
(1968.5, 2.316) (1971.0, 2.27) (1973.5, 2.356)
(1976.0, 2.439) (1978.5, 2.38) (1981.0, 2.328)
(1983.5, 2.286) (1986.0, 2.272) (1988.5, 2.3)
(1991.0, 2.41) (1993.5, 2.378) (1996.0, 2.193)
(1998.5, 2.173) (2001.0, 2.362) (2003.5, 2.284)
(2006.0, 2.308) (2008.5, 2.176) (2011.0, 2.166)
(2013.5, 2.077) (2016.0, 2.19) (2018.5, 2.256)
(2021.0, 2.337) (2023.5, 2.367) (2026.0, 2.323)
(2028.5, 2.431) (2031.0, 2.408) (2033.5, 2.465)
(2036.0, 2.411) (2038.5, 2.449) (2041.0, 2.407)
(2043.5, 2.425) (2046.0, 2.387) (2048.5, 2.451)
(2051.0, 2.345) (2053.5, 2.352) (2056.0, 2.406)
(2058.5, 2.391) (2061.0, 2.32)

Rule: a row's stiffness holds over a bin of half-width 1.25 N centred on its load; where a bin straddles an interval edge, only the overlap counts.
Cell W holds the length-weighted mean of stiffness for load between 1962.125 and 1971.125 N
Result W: 2.34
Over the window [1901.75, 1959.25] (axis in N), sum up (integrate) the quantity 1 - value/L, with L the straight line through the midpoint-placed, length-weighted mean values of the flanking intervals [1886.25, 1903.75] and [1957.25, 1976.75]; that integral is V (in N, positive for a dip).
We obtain 3.6 N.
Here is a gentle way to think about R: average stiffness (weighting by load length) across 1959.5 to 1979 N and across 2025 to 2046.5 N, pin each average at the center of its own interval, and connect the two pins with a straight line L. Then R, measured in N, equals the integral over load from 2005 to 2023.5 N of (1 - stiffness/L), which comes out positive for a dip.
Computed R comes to 1.3 N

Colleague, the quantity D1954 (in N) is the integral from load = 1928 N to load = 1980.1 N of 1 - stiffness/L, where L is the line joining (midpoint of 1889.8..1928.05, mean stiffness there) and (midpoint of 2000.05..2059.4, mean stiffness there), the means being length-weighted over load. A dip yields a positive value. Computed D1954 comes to 1.3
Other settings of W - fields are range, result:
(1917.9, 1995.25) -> 2.17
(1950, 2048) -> 2.32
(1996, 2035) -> 2.29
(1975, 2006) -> 2.32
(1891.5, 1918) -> 2.09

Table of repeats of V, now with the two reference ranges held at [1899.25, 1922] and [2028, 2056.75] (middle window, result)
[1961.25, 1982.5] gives -0.8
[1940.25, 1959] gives 0.2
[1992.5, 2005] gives 0.2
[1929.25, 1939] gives 2.8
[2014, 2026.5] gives 0.5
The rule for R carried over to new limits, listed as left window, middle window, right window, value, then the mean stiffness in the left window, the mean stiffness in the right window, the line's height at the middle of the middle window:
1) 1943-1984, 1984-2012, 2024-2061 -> 0.7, 2.29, 2.4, 2.34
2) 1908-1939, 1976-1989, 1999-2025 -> -1.1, 1.93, 2.25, 2.14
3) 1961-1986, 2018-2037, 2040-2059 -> 0.0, 2.35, 2.4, 2.38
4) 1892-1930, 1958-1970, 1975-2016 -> -0.9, 2.08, 2.28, 2.2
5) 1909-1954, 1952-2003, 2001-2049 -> -3.7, 2.01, 2.33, 2.17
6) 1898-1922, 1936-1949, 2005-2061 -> 0.0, 2.13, 2.34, 2.19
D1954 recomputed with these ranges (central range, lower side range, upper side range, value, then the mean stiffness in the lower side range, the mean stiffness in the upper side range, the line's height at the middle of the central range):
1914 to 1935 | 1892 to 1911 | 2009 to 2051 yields 2.7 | 2.09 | 2.34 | 2.13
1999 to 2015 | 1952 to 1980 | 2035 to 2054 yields 1.0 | 2.34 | 2.41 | 2.37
